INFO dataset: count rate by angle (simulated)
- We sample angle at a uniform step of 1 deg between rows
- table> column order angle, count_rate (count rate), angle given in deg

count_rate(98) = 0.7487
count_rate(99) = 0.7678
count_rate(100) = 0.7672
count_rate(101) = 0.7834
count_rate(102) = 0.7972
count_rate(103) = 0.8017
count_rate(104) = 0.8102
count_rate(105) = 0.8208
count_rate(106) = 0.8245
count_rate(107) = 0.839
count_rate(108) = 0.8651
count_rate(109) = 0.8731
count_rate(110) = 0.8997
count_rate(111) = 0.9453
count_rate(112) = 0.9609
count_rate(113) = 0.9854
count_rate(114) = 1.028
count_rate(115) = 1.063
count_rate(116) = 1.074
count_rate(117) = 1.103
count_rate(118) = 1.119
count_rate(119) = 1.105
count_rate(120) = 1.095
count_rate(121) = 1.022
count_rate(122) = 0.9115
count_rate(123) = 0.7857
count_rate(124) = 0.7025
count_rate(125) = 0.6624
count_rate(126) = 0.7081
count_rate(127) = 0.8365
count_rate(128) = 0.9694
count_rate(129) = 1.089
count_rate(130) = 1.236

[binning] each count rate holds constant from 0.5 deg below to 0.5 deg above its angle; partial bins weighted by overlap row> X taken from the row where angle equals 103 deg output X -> 0.8017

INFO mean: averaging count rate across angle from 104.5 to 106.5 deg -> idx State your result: 0.823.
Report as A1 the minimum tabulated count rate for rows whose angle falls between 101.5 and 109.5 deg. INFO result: 0.7972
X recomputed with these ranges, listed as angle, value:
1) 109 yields 0.8731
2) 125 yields 0.6624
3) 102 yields 0.7972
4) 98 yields 0.7487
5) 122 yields 0.9115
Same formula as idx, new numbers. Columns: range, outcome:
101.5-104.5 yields 0.803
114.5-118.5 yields 1.09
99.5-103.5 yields 0.787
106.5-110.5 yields 0.869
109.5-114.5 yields 0.964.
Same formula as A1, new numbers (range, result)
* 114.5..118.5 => 1.063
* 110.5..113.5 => 0.9453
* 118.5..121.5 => 1.022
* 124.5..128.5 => 0.6624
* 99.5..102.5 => 0.7672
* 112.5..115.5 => 0.9854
